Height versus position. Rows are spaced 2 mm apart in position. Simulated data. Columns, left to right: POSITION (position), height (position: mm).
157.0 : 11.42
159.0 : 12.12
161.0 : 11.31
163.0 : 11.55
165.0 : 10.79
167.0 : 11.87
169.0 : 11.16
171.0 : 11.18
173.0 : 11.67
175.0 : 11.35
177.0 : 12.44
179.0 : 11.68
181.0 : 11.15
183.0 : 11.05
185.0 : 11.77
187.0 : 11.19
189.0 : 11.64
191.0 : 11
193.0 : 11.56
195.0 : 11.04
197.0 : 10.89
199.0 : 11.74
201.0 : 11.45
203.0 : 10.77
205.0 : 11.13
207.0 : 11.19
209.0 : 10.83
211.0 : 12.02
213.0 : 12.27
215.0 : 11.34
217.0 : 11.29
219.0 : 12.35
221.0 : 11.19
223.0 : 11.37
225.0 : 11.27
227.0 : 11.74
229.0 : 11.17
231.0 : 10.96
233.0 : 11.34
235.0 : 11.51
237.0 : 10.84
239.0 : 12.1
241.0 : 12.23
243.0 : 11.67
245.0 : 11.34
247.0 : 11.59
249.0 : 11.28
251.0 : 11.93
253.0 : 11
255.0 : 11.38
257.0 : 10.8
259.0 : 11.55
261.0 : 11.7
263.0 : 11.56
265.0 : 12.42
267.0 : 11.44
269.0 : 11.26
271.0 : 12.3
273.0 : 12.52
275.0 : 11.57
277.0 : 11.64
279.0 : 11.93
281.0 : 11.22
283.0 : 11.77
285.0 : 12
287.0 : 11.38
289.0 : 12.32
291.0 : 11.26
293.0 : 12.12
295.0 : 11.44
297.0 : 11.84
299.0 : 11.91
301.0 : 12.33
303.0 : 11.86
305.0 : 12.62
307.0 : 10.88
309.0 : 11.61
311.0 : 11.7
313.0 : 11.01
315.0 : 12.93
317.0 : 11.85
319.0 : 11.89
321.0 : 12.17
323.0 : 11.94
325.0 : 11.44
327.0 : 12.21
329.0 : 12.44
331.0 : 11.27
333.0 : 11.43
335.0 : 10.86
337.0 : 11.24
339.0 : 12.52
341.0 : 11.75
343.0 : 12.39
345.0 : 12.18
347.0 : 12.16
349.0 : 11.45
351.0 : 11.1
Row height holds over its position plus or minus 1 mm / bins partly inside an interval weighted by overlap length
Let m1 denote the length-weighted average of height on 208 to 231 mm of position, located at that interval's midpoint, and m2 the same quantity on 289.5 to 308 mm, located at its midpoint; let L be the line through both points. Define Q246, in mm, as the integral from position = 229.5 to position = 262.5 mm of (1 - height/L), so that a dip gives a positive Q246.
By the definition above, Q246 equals 0.5 mm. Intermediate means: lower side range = 11.5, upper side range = 11.8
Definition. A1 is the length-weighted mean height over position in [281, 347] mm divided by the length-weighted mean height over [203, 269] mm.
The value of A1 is 1.0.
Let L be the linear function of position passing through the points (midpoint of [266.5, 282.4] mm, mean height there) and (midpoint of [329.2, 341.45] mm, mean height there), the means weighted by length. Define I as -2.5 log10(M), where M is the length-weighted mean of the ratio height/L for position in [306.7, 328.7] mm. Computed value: -0.020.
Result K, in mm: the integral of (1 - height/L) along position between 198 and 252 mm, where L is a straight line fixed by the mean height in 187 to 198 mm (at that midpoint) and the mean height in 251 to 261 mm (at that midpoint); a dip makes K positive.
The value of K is -1.0 mm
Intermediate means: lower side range 11.2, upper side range 11.3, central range 11.5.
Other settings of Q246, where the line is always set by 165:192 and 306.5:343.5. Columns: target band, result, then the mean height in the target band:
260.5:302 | -0.48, 11.8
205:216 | 0.02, 11.5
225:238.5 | 0.32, 11.3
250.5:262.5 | 0.25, 11.4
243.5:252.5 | 0.07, 11.5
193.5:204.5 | 0.29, 11.2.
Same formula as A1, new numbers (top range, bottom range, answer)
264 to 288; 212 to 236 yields 1.03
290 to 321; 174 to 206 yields 1.04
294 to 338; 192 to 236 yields 1.03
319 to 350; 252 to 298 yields 1.01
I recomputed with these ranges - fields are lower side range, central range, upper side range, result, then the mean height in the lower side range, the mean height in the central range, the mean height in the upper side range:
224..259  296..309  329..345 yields -0.02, 11.4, 11.9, 11.7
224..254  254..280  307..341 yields -0.01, 11.5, 11.7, 11.8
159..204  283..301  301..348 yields -0.01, 11.4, 11.8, 11.9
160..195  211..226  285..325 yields -0.01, 11.4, 11.6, 11.8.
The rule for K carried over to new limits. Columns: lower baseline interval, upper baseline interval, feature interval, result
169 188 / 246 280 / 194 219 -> 0.35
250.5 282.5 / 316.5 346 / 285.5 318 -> -0.20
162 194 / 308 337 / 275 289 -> -0.04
